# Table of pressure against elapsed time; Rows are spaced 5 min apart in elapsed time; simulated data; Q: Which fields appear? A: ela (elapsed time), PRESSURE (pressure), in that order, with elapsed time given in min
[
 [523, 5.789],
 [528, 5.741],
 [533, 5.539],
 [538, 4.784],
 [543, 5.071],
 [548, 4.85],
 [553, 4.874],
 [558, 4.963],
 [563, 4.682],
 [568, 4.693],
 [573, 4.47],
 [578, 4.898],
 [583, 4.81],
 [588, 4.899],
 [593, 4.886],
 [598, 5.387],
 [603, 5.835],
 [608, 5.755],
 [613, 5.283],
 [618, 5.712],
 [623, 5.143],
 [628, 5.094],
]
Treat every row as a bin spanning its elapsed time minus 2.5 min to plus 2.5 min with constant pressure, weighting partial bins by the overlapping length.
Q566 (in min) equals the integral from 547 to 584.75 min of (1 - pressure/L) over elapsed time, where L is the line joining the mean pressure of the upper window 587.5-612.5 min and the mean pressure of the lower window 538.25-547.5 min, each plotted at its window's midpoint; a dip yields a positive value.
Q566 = 2.6 min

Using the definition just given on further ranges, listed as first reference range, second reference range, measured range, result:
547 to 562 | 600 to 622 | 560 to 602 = 2.8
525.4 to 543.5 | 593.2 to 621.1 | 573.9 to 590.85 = 1.9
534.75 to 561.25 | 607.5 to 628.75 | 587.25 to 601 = 0.3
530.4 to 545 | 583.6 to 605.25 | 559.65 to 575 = 1.6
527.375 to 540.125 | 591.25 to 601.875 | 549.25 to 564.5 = 1.3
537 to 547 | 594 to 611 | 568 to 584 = 1.8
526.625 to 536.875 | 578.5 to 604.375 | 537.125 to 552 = 1.4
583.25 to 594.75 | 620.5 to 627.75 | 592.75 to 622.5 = -2.9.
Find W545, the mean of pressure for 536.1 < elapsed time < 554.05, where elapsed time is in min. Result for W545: 4.9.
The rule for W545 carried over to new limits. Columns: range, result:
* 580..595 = 4.87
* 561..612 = 5.04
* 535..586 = 4.82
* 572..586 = 4.76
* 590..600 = 5.11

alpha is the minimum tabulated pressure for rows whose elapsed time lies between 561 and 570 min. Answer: 4.682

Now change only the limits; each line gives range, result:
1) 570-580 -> 4.47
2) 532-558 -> 4.784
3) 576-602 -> 4.81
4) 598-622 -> 5.283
